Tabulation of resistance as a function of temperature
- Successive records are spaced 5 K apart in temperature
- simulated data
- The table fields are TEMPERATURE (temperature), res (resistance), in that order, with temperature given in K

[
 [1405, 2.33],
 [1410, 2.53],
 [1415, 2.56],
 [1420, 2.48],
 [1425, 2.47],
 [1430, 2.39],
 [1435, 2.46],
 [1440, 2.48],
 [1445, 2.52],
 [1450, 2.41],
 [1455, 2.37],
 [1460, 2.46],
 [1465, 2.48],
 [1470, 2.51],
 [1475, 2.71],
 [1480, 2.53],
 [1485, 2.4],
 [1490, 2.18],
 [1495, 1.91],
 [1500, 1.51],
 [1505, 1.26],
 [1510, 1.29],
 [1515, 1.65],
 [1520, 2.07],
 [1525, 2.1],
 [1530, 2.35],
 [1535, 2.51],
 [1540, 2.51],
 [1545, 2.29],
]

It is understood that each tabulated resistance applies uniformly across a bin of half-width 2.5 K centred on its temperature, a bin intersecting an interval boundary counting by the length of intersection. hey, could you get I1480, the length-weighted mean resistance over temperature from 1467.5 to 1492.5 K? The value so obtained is 2.47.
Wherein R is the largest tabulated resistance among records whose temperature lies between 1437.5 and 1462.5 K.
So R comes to 2.52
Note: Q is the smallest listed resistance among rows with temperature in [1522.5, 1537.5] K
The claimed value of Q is 2.1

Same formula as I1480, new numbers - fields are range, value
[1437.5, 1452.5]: 2.47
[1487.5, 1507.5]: 1.71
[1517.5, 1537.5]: 2.26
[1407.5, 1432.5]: 2.49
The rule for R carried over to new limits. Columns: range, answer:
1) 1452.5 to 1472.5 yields 2.51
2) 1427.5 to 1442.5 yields 2.48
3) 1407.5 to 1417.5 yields 2.56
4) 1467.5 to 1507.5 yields 2.71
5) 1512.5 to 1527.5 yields 2.1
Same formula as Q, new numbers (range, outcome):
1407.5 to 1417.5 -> 2.53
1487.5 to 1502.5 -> 1.51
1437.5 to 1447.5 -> 2.48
